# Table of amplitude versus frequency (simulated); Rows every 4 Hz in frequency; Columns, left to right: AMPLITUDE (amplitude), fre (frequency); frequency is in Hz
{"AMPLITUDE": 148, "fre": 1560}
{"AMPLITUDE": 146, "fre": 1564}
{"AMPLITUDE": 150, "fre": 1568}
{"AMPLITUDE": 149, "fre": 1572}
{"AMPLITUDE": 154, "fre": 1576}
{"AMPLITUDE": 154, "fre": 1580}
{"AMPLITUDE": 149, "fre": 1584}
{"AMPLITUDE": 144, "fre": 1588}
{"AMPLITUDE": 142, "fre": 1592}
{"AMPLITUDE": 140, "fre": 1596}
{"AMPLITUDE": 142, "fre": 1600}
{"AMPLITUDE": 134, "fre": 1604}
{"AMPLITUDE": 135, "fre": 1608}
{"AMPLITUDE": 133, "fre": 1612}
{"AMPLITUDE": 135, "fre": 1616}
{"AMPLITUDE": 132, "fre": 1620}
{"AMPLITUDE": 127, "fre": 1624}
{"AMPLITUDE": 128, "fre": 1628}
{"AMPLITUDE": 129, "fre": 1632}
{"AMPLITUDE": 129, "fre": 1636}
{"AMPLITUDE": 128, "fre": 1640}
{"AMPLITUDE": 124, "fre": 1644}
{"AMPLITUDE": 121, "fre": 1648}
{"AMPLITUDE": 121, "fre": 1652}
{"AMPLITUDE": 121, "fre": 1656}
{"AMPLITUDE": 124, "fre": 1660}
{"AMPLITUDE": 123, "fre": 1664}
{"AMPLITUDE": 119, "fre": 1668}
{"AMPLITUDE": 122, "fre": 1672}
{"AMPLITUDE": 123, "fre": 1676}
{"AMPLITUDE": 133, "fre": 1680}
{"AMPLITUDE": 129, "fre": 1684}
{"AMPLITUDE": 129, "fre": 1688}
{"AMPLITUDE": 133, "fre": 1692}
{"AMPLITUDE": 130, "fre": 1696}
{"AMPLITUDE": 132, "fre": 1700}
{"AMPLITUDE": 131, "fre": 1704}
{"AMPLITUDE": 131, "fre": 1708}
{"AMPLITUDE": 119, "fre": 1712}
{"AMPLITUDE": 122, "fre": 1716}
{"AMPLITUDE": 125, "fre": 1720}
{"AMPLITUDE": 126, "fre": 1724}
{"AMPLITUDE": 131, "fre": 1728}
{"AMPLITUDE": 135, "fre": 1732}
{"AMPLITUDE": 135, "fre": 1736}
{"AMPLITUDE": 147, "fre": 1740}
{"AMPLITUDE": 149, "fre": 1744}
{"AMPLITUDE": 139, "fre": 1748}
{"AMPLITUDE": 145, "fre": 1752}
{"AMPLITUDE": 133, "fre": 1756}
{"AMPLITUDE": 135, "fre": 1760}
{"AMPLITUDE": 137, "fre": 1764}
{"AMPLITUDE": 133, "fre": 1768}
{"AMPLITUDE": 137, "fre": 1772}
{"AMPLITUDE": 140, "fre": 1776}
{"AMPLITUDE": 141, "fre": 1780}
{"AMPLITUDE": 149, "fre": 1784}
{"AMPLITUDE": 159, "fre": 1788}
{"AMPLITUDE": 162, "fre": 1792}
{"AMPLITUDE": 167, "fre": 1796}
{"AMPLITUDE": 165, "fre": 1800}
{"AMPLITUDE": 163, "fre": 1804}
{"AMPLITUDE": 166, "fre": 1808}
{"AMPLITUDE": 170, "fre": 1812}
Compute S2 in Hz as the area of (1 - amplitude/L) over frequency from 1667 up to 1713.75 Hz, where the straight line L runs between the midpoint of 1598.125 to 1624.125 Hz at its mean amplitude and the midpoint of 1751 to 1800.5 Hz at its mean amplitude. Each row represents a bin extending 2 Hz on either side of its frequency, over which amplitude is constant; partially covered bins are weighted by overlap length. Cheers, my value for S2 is 4.1 Hz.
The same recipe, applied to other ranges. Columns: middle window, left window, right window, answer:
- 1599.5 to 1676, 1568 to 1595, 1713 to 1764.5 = 8.7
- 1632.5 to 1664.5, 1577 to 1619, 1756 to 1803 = 4.2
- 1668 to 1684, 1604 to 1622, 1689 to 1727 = 0.5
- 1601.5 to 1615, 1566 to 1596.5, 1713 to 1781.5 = 1.1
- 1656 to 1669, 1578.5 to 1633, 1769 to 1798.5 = 1.8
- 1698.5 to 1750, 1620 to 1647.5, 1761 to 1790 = 1.6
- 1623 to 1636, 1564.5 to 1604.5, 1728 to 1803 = 1.6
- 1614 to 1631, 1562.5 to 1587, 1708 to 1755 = 1.7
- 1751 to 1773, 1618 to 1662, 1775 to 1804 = 2.0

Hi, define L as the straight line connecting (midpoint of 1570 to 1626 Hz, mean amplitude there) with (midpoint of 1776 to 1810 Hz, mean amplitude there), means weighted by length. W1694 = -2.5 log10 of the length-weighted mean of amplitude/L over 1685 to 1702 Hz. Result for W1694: 0.14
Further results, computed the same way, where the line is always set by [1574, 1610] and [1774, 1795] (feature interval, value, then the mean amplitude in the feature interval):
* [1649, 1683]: 0.187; 123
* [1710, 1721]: 0.215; 122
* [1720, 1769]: 0.097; 137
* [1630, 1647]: 0.147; 127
